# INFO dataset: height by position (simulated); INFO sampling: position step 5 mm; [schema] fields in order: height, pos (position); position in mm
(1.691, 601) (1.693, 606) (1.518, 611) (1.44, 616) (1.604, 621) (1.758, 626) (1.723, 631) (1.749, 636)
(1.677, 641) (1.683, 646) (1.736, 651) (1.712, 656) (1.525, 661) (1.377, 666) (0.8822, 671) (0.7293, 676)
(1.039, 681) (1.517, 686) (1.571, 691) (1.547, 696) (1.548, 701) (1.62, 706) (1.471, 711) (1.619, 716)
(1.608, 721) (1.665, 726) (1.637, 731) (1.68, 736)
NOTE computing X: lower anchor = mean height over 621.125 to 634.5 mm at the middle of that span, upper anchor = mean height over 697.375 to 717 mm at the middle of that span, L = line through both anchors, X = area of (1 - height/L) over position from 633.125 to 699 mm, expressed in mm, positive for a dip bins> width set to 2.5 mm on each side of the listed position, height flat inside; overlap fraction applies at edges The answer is 8.0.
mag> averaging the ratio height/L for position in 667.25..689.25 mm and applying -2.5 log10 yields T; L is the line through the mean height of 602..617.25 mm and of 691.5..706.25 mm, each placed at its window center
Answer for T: 0.40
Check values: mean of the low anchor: 1.57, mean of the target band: 1.08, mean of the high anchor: 1.56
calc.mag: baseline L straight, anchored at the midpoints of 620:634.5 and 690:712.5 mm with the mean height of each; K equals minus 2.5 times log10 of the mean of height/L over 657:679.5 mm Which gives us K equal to 0.36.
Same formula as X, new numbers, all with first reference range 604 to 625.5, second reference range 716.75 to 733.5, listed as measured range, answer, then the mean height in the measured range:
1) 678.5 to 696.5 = 2.4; 1.4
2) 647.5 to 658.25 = -0.8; 1.72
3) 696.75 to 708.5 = 0.3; 1.58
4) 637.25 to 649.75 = -0.8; 1.69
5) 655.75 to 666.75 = 0.5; 1.53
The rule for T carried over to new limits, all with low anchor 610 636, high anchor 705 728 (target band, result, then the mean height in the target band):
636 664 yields -0.03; 1.67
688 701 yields 0.03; 1.56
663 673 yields 0.36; 1.16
